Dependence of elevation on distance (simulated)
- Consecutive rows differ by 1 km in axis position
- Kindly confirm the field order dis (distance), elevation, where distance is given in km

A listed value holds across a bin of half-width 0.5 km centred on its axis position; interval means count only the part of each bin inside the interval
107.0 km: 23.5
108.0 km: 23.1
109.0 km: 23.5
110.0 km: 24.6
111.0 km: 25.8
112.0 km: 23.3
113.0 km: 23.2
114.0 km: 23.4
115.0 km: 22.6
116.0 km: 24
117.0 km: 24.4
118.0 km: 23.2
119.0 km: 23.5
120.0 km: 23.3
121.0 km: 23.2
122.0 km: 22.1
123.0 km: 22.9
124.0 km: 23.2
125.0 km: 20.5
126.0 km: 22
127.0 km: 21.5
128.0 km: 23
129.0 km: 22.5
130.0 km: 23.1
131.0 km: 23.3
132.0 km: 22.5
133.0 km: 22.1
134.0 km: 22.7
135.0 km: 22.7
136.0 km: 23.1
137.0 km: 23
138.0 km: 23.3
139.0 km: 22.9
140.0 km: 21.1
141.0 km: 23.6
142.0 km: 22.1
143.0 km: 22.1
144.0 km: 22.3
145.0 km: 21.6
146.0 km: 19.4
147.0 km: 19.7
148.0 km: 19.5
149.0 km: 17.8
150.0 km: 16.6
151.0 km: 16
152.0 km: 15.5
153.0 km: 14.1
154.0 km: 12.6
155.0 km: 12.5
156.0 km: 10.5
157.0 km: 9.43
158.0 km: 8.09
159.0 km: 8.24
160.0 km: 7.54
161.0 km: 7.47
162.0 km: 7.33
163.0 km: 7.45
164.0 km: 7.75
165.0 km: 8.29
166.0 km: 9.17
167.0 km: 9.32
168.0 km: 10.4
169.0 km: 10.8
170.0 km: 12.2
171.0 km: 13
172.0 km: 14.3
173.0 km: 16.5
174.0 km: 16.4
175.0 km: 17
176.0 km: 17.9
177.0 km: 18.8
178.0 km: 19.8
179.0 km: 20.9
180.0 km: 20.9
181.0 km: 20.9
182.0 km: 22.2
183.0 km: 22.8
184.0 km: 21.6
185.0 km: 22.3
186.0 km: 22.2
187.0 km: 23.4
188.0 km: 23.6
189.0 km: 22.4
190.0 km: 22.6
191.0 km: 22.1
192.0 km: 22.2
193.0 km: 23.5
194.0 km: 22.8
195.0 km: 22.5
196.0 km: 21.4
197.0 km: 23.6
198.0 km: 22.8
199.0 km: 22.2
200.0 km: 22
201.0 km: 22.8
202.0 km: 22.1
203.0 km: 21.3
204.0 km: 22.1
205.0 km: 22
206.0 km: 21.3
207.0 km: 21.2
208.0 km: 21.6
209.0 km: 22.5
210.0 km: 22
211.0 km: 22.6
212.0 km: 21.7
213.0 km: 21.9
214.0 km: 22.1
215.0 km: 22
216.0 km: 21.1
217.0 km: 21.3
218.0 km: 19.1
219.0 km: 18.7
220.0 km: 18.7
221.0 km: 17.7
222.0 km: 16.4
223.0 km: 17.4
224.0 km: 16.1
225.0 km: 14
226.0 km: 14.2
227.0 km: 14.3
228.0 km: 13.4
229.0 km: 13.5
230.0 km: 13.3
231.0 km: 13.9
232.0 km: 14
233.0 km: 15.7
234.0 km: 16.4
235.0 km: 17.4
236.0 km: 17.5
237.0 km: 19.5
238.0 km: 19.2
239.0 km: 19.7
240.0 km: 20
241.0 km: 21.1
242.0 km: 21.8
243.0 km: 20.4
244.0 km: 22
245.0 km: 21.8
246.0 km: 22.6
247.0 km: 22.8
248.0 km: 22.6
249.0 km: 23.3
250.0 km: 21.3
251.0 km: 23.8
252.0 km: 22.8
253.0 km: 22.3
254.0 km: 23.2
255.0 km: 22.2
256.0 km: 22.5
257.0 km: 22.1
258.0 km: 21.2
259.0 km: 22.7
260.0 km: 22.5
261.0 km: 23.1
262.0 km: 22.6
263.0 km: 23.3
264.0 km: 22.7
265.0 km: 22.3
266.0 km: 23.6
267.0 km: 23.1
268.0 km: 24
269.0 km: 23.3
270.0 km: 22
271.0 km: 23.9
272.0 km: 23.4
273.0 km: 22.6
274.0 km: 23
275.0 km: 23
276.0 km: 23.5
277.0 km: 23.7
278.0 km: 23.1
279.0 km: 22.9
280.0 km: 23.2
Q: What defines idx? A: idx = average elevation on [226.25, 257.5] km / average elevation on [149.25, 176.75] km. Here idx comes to 1.65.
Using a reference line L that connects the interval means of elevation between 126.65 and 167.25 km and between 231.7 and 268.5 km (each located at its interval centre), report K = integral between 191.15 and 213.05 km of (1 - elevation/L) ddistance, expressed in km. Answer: -3.3 km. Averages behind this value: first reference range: 16.9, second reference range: 21.4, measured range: 22.2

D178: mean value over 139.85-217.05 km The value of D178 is 18.3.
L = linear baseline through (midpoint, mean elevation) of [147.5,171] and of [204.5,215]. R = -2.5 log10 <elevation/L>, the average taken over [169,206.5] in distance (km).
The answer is -0.19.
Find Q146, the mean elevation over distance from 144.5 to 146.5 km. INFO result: 20.5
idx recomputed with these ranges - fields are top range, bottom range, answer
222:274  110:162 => 1.02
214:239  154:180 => 1.39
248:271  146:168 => 1.93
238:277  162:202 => 1.22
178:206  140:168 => 1.59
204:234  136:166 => 1.19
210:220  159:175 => 1.98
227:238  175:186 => 0.75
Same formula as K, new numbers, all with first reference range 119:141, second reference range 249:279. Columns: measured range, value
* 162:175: 6.49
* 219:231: 3.87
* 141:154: 2.19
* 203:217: 0.58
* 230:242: 2.71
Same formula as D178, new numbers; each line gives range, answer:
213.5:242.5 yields 17.6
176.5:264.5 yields 20.7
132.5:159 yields 18.4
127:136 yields 22.7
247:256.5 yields 22.7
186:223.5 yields 21.5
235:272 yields 22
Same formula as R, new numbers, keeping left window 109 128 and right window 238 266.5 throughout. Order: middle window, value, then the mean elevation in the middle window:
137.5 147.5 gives 0.06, 21.8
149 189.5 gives 0.45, 15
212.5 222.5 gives 0.13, 19.9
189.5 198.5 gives 0.00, 22.6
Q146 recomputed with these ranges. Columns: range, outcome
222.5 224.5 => 16.8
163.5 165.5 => 8.02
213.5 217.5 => 21.6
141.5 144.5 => 22.2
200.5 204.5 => 22.1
